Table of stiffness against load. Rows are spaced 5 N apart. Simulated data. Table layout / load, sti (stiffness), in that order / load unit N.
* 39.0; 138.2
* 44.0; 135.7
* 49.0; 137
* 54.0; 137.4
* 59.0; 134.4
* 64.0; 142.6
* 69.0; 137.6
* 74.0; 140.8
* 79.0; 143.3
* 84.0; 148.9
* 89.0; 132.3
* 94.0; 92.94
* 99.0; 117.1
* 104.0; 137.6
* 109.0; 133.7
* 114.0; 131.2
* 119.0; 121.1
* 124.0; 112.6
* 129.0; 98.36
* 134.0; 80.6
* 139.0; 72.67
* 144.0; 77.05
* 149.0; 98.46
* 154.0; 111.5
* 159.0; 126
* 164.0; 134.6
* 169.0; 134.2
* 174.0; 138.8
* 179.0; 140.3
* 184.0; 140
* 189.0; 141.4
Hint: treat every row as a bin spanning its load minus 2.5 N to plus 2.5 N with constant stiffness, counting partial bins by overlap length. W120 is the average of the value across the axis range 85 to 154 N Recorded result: 109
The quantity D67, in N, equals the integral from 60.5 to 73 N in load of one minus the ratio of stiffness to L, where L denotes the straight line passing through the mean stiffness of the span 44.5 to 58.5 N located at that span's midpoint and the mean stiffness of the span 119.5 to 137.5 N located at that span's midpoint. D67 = -1.0 N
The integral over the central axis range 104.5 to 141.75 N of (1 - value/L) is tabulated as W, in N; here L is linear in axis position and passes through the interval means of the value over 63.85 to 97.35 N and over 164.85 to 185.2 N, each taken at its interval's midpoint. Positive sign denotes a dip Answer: 7.3 N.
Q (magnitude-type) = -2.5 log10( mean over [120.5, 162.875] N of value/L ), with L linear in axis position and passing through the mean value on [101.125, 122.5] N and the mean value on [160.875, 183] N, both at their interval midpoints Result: 0.324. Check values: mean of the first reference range 130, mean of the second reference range 137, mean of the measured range 98.9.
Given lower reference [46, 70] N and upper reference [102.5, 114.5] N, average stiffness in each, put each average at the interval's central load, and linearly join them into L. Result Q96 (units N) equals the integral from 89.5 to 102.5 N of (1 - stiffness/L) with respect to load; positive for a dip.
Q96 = 2.3 N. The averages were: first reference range 138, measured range 112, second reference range 134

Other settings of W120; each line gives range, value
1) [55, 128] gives 130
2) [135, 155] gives 87.6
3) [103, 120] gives 131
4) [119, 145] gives 92.1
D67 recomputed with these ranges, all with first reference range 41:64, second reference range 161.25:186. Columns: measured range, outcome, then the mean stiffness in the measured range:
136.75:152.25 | 6.0 N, 84.3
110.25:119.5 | 0.6 N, 128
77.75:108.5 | 1.9 N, 128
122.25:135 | 3.6 N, 98.2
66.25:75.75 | -0.2 N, 139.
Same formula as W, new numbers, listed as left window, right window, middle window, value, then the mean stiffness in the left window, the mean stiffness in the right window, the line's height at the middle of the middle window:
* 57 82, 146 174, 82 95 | 0.8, 140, 122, 136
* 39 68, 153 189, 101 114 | 0.2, 137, 134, 136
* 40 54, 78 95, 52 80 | -1.1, 137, 131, 134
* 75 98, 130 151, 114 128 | -2.5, 129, 83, 99.7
